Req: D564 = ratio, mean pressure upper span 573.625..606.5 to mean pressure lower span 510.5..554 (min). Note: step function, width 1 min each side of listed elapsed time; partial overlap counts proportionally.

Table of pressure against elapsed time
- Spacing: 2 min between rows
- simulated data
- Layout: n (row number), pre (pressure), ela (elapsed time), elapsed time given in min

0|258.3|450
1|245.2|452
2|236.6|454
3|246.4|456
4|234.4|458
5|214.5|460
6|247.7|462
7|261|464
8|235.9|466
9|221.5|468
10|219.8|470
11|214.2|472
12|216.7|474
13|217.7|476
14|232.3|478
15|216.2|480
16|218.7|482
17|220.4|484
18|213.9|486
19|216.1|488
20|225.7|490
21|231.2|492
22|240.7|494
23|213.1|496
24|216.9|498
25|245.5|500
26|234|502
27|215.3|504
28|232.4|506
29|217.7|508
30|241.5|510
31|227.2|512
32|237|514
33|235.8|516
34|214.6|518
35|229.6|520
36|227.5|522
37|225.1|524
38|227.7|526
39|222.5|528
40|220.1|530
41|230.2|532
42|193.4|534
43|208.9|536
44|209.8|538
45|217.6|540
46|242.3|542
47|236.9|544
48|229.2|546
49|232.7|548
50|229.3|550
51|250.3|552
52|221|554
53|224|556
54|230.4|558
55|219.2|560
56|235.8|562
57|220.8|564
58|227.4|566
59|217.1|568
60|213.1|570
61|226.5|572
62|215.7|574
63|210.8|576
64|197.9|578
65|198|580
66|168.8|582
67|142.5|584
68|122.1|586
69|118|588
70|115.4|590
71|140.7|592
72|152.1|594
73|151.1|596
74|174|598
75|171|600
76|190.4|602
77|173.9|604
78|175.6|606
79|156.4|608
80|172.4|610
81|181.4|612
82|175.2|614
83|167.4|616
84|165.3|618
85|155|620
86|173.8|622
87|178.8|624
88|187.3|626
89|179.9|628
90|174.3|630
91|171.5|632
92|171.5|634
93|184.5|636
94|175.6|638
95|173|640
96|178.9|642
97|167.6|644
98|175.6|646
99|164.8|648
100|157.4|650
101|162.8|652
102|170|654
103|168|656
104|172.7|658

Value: 0.73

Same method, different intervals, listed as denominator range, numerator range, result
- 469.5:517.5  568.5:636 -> 0.77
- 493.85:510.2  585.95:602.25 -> 0.65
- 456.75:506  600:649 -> 0.77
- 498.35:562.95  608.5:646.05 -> 0.77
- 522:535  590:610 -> 0.74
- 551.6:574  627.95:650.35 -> 0.77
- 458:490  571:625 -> 0.75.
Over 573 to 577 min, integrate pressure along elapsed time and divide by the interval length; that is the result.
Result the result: 213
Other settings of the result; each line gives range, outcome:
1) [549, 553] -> 240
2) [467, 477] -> 218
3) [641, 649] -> 172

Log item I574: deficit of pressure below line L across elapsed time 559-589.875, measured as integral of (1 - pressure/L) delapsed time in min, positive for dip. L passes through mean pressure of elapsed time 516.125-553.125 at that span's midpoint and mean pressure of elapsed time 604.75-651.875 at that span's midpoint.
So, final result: 1.5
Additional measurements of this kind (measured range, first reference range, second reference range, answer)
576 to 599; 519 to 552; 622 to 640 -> 5.07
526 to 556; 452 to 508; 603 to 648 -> -2.94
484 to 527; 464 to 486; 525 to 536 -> -1.33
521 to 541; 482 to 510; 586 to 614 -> -1.52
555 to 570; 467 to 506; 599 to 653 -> -2.20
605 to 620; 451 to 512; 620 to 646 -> 1.08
